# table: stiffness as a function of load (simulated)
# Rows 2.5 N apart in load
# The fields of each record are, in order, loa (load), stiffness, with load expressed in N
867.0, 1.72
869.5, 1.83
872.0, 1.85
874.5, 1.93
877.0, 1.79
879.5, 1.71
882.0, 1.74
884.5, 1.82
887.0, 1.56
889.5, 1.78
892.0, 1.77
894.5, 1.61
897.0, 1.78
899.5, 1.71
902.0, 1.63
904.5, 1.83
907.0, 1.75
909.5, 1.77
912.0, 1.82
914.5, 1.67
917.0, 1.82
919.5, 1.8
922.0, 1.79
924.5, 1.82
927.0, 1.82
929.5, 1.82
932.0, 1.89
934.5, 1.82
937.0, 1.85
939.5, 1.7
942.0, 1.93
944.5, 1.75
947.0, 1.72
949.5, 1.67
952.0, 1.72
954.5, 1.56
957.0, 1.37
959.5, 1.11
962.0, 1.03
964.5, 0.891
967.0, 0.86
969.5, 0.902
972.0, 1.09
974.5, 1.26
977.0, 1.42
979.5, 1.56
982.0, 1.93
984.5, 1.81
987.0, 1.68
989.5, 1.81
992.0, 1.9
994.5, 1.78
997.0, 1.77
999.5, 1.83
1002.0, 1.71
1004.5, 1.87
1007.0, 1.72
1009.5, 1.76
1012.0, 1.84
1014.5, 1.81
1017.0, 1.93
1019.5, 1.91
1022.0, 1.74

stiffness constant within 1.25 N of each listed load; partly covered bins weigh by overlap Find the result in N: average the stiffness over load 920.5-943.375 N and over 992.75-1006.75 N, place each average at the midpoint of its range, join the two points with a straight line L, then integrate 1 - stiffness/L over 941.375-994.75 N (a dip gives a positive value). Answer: 9.71 N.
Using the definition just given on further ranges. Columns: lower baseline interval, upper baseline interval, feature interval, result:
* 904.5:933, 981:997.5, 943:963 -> 3.3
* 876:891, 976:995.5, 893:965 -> 2.4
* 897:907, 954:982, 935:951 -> -4.1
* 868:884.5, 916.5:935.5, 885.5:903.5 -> 1.2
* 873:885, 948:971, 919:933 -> -3.4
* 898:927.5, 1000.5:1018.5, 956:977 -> 8.3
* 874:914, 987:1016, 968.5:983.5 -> 3.4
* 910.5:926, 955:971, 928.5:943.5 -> -3.4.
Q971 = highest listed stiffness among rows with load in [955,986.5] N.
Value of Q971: 1.93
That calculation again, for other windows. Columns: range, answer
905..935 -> 1.89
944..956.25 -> 1.75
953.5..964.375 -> 1.56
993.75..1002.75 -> 1.83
